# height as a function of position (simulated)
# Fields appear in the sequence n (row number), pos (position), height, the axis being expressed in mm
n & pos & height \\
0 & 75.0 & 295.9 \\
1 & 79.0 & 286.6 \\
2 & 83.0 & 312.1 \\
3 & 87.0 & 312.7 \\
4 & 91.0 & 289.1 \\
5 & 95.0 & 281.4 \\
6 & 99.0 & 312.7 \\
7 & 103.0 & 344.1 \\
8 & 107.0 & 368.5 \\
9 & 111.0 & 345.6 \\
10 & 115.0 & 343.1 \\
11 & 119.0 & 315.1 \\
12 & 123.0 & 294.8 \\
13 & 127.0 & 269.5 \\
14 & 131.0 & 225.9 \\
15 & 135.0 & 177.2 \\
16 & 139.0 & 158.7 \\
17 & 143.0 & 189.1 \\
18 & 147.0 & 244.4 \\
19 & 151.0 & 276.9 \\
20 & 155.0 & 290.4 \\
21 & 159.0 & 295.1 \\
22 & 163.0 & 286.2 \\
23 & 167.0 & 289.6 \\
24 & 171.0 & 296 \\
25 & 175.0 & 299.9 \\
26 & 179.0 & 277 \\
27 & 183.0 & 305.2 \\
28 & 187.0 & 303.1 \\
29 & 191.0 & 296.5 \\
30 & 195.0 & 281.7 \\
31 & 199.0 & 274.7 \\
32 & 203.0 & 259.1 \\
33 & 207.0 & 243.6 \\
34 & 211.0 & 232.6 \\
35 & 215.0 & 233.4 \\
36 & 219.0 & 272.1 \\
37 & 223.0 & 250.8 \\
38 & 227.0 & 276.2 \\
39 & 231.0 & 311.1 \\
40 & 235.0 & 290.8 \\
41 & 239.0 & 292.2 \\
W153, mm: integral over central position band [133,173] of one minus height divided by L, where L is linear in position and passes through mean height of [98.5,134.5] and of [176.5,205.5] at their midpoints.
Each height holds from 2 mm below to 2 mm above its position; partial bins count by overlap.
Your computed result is 6.1 mm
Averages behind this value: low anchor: 308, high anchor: 285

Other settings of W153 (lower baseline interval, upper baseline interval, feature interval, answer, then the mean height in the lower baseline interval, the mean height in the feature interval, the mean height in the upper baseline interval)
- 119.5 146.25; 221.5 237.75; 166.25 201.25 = -4.8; 226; 291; 284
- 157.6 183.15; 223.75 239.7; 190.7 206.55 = 1.0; 292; 273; 289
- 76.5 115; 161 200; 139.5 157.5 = 3.4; 318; 244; 291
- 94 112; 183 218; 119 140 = 5.2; 332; 237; 268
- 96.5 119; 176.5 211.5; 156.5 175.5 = 0.3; 339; 293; 277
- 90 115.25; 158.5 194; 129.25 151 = 7.3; 327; 206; 294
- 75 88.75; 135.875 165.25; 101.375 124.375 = -4.9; 302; 336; 246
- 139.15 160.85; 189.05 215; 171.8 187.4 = -2.3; 250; 296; 262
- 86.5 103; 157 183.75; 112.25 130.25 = -0.1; 303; 302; 292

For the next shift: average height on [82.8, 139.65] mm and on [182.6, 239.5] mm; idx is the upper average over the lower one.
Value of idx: 0.94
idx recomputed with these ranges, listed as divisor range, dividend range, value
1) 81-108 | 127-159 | 0.73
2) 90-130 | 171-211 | 0.89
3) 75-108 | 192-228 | 0.83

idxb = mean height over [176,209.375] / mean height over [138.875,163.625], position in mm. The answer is 1.11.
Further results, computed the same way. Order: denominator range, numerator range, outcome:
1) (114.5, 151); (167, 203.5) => 1.19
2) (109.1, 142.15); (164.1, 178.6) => 1.11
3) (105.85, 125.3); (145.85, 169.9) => 0.85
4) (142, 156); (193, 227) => 1.02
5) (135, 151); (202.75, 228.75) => 1.23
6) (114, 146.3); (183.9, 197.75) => 1.21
